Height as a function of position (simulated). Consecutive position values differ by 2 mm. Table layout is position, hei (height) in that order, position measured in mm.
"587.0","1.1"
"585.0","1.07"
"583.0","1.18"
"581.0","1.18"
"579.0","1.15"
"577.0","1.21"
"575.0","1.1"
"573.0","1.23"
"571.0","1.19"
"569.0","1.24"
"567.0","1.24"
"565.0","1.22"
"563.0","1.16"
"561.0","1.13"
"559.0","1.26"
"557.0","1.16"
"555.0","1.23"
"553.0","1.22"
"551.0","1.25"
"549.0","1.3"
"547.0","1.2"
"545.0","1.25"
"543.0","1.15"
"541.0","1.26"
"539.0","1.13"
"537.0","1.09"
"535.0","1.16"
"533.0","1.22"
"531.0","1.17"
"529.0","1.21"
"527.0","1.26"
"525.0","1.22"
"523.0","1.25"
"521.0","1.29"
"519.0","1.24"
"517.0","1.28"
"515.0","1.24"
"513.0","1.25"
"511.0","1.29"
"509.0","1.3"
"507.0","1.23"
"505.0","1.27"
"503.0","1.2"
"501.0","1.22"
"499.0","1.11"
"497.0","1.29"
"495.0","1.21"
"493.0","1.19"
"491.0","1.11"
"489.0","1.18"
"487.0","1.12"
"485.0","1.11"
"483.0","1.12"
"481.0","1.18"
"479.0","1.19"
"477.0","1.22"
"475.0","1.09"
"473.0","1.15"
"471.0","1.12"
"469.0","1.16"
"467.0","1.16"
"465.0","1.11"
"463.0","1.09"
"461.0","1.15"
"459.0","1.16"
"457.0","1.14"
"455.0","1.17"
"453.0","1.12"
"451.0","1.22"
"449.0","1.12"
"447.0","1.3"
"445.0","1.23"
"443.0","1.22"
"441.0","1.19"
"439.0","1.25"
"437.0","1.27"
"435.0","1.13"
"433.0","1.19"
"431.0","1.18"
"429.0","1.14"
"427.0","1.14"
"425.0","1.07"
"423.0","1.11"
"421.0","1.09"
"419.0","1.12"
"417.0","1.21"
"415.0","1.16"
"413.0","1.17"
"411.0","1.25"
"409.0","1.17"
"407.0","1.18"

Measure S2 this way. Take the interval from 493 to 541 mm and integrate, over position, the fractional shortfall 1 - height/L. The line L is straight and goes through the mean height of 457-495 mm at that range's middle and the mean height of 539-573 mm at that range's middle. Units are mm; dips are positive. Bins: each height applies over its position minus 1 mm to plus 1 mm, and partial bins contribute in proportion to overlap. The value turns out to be -1.7 mm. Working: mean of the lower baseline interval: 1.15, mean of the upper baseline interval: 1.21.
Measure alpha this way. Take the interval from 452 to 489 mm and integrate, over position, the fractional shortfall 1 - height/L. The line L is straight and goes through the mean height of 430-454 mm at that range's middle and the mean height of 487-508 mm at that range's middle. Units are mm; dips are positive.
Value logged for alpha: 1.7 mm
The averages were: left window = 1.2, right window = 1.2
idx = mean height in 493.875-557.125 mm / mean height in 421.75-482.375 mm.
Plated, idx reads 1.05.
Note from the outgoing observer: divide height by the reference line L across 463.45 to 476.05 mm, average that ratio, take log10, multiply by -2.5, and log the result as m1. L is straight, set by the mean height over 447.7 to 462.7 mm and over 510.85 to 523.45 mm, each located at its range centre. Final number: 0.05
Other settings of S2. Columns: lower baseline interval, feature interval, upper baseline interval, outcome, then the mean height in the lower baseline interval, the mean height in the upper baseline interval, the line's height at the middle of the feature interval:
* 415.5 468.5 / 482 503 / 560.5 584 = 0.10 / 1.16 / 1.19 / 1.17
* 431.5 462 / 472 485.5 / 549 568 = 0.49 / 1.19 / 1.21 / 1.2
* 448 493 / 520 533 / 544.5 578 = -0.51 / 1.15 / 1.21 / 1.19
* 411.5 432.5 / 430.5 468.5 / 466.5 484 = -0.99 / 1.14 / 1.15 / 1.15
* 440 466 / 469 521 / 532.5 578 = -0.64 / 1.17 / 1.2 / 1.18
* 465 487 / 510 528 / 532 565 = -1.23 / 1.15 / 1.2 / 1.18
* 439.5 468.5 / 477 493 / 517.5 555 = 0.49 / 1.17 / 1.22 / 1.19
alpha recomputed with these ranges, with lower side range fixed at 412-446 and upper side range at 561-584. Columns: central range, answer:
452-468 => 0.5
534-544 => 0.2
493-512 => -0.9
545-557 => -0.5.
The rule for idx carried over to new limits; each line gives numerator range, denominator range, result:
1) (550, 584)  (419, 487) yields 1.03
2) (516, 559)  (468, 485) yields 1.06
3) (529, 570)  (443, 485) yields 1.04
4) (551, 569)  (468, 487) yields 1.05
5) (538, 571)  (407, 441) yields 1.04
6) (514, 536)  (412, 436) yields 1.08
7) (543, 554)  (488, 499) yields 1.04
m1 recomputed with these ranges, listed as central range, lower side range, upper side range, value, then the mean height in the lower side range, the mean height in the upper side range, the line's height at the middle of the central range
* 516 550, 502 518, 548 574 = 0.020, 1.26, 1.22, 1.24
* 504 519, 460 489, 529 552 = -0.080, 1.14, 1.2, 1.17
